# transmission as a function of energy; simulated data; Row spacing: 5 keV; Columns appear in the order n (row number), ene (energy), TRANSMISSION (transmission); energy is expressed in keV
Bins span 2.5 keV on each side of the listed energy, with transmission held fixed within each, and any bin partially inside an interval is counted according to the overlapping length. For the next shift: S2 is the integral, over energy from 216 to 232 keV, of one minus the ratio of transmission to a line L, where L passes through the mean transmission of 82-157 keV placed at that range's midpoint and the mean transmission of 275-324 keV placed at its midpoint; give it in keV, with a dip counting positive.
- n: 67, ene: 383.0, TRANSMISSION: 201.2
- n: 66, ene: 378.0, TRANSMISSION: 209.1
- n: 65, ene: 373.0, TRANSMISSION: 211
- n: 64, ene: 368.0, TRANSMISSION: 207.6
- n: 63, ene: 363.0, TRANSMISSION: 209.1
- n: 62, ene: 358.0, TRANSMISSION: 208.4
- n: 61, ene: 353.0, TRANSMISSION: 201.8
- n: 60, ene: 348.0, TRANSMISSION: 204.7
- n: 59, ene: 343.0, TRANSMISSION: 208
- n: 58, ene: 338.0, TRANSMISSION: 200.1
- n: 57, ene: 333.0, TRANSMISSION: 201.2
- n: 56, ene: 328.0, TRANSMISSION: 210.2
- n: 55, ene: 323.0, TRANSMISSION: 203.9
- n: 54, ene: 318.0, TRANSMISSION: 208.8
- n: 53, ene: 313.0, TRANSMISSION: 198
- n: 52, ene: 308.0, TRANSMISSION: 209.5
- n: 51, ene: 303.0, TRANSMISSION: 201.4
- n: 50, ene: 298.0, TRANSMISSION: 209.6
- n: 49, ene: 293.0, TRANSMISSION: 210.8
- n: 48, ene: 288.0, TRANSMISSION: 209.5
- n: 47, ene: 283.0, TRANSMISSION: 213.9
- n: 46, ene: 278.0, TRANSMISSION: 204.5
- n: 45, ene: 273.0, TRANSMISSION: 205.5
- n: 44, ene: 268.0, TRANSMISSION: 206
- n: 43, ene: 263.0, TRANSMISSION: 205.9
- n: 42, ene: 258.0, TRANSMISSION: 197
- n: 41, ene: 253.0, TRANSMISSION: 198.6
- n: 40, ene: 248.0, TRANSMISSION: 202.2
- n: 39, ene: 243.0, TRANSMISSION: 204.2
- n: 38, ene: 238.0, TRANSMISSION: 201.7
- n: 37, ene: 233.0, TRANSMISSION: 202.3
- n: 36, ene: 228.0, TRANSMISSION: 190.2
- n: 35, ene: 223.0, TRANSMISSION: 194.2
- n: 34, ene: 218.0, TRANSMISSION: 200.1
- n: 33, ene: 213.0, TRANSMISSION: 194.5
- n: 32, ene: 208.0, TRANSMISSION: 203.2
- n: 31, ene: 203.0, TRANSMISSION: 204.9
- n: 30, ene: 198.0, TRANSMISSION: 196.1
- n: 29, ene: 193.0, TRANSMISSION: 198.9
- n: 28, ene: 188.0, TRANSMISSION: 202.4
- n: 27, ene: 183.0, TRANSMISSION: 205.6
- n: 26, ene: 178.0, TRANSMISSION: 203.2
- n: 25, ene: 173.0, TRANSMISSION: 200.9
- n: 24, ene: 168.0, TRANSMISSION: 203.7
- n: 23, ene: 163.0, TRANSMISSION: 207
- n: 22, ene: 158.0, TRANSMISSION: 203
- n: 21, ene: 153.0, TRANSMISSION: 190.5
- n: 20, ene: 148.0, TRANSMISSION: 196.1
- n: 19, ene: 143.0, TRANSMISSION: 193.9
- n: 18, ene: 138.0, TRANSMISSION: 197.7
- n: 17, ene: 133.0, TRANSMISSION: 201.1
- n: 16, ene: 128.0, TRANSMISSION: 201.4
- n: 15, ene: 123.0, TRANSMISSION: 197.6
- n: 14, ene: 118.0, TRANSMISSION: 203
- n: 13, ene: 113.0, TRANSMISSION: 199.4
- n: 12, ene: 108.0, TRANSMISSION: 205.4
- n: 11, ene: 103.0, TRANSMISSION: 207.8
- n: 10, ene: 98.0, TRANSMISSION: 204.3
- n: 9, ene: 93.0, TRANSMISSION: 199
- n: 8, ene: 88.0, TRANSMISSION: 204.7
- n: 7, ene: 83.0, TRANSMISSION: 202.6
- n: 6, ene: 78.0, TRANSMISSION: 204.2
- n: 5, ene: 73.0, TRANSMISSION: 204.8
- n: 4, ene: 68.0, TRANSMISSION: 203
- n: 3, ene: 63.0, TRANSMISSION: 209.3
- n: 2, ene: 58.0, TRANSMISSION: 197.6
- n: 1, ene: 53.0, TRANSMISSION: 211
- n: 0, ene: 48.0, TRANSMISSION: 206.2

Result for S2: 0.7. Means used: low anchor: 200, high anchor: 207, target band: 195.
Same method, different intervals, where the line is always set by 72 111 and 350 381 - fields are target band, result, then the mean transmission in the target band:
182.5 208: 0.5 keV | 201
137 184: 1.1 keV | 200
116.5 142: 0.6 keV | 200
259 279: 0.1 keV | 205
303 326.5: 0.2 keV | 205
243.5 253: 0.2 keV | 202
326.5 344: 0.3 keV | 204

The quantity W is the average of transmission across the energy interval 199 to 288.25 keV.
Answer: 202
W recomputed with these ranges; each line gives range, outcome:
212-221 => 198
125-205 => 200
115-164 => 199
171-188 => 203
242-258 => 201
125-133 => 201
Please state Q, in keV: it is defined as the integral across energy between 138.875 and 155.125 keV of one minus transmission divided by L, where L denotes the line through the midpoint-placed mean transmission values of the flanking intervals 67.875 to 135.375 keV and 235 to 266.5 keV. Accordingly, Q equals 0.7 keV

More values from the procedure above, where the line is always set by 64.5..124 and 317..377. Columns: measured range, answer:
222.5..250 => 0.7 keV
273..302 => -0.5 keV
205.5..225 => 0.6 keV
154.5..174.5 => 0.1 keV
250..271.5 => 0.3 keV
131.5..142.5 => 0.3 keV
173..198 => 0.3 keV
